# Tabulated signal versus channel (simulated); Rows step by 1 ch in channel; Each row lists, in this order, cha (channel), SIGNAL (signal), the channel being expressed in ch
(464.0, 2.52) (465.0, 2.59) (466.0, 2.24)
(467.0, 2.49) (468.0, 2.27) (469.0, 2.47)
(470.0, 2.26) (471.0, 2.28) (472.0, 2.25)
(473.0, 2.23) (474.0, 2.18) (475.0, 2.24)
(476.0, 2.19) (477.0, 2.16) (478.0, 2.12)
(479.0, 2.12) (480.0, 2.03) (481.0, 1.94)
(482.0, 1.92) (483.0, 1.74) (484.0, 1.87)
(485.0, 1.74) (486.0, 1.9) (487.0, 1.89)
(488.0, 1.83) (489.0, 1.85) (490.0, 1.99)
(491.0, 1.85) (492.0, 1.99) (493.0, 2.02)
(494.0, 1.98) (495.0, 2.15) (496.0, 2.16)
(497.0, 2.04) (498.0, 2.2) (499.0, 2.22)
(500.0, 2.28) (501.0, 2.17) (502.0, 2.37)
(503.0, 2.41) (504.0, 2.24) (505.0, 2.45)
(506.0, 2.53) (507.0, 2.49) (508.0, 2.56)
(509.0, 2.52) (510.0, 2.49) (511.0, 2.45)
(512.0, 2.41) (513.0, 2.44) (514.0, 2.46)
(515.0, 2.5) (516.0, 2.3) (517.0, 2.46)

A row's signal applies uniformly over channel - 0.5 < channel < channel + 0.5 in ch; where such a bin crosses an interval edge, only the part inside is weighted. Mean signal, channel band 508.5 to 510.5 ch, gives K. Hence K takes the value 2.5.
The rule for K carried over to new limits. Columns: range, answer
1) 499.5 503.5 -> 2.31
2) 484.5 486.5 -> 1.82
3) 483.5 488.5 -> 1.85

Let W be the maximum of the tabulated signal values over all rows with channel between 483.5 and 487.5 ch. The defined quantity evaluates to 1.9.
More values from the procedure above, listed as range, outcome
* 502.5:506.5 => 2.53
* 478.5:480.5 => 2.12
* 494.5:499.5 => 2.22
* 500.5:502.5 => 2.37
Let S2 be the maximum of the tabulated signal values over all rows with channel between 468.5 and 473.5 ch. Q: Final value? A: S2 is 2.47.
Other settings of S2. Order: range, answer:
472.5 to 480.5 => 2.24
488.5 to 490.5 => 1.99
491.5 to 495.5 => 2.15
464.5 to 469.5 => 2.59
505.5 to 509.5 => 2.56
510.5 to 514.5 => 2.46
